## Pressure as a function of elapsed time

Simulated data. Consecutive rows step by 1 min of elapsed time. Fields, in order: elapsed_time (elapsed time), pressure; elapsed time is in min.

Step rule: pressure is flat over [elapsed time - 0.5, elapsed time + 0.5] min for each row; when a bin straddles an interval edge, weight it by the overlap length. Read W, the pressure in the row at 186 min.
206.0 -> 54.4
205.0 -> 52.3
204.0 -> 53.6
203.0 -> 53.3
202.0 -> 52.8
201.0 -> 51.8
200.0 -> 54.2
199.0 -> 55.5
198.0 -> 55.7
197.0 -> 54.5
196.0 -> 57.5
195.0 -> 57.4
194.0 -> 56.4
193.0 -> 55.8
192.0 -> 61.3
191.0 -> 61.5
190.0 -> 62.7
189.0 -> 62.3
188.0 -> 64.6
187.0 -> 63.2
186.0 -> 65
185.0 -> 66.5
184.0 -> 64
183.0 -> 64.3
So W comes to 65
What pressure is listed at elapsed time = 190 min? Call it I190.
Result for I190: 62.7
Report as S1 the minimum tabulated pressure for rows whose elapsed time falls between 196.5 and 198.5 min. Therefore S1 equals 54.5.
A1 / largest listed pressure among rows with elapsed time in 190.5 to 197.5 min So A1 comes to 61.5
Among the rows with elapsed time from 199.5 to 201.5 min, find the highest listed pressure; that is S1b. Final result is 54.2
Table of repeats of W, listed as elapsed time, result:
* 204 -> 53.6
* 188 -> 64.6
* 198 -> 55.7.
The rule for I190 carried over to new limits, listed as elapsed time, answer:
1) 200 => 54.2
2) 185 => 66.5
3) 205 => 52.3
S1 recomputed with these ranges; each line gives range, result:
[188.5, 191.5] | 61.5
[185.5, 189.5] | 62.3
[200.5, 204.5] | 51.8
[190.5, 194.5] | 55.8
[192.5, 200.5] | 54.2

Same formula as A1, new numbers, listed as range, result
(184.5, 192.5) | 66.5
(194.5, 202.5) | 57.5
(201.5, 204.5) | 53.6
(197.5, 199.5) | 55.7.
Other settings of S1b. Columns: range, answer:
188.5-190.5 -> 62.7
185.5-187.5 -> 65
